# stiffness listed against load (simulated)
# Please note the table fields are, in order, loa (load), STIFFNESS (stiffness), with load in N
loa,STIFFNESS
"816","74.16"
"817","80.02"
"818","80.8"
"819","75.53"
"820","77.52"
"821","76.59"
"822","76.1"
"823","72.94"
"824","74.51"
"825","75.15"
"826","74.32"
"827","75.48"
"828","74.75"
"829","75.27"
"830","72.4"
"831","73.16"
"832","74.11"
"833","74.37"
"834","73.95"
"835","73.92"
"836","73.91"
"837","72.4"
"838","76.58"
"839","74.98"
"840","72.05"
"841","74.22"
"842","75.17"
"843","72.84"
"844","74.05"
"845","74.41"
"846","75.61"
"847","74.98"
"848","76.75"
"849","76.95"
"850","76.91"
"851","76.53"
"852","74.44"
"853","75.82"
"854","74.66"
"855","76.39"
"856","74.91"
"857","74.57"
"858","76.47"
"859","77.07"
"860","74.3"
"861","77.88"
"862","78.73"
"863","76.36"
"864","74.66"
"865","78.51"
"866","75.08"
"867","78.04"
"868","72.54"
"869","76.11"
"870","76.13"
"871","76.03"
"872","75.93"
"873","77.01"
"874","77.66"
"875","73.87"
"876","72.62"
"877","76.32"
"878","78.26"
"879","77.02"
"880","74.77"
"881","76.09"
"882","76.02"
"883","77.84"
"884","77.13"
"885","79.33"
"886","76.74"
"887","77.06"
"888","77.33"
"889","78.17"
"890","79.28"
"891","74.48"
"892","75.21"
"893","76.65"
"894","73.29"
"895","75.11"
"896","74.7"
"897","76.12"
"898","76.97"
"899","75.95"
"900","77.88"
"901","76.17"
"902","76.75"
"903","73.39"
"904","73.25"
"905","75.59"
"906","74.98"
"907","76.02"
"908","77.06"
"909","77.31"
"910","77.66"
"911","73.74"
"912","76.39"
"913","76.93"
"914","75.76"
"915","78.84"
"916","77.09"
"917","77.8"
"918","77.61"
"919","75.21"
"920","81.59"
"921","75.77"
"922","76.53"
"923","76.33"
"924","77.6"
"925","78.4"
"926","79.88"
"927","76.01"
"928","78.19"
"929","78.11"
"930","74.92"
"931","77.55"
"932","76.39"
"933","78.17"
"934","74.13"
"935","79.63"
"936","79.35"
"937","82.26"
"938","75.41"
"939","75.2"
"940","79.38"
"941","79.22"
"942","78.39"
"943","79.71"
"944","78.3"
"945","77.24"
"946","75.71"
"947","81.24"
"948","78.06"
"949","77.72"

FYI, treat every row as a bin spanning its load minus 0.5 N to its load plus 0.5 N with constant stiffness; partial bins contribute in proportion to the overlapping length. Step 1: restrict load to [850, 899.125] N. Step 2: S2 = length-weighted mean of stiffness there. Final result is 76.2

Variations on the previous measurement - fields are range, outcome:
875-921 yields 76.4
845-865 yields 76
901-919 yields 76.2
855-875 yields 76.2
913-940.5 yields 77.5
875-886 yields 76.4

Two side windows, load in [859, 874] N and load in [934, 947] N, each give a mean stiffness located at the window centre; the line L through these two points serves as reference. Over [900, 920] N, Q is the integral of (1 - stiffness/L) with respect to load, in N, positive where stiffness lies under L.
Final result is 0.3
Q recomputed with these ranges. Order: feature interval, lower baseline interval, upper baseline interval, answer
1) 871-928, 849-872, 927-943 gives 0.3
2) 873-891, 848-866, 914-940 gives 0.0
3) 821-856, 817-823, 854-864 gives 0.9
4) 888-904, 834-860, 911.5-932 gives 0.1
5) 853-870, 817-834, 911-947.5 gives 0.0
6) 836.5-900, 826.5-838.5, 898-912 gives -0.7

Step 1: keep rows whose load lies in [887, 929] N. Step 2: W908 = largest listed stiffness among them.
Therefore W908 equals 81.59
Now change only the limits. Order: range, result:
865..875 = 78.51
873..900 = 79.33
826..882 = 78.73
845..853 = 76.95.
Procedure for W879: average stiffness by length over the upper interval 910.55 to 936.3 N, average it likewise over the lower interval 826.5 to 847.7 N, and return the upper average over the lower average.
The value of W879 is 1.0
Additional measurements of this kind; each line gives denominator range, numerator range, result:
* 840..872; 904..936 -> 1.02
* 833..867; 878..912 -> 1.01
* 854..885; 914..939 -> 1.02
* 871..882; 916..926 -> 1.02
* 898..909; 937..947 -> 1.03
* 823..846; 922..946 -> 1.05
